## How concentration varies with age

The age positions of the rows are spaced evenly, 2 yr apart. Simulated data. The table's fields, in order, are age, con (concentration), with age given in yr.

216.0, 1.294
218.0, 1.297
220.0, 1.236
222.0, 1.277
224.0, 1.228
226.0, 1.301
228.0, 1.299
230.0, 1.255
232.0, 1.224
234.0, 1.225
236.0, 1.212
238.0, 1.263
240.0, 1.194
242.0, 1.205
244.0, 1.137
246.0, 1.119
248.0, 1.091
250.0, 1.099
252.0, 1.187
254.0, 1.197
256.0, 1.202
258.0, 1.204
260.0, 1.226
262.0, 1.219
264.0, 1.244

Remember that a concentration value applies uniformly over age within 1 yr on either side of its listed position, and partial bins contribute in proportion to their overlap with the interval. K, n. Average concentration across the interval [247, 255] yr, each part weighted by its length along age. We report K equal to 1.14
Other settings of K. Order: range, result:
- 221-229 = 1.28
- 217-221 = 1.27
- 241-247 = 1.15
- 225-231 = 1.28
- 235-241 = 1.22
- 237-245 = 1.2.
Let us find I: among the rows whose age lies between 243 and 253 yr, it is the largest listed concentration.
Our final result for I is 1.187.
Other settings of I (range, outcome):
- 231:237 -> 1.225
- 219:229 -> 1.301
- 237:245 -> 1.263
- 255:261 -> 1.226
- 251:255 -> 1.197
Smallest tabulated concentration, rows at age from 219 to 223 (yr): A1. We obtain 1.236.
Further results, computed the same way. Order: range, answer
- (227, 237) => 1.212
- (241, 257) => 1.091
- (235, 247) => 1.119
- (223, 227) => 1.228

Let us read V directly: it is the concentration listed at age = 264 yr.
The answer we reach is 1.244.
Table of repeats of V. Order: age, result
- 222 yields 1.277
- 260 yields 1.226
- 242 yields 1.205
